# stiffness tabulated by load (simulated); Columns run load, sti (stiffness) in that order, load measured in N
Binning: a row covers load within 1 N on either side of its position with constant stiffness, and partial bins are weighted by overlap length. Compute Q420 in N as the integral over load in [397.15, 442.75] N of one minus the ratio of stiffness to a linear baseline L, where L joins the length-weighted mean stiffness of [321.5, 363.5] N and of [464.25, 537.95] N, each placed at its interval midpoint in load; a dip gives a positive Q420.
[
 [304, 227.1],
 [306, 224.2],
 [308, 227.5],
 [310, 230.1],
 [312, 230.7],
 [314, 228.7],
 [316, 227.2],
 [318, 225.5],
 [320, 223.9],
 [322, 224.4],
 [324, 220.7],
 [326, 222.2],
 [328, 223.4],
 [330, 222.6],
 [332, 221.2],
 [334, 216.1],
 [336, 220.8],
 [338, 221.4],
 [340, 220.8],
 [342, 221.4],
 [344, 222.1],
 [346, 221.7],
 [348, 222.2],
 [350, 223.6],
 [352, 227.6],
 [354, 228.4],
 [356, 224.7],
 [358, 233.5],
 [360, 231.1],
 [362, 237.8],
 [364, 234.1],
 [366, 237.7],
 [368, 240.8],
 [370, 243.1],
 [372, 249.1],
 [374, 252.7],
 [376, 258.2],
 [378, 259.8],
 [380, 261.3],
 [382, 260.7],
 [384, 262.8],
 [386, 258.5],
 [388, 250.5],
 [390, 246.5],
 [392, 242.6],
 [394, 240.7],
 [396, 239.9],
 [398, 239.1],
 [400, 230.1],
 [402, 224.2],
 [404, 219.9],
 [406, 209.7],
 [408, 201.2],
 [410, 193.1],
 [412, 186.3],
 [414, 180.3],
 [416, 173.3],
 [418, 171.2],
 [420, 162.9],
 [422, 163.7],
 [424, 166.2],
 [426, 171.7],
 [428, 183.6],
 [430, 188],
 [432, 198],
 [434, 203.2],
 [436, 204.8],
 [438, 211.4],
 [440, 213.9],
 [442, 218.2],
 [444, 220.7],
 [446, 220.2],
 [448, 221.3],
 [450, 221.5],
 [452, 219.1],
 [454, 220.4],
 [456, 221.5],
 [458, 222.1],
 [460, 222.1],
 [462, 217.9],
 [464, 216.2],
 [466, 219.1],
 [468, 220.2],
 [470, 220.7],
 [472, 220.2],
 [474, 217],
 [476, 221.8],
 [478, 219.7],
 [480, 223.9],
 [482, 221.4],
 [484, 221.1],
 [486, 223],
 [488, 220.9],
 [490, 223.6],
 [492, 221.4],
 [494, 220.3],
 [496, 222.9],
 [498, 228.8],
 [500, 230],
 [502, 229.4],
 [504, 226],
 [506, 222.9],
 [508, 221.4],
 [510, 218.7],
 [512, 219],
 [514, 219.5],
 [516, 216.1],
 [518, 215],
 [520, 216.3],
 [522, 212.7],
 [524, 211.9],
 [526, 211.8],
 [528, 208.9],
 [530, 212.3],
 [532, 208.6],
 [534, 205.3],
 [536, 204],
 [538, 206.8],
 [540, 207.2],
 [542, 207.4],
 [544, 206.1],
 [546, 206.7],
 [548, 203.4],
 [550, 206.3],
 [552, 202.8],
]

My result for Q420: 5.3 N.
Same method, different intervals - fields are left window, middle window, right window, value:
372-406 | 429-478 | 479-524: 3.33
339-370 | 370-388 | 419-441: -3.43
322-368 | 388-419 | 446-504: 1.31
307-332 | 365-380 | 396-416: -2.39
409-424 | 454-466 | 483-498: -1.01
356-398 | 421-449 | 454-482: 3.73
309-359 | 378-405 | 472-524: -2.64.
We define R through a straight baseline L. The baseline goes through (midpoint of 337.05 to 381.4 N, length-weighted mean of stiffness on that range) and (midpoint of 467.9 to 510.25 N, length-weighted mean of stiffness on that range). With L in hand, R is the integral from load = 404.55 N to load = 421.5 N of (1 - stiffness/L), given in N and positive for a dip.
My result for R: 3.3 N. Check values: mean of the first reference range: 235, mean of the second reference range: 223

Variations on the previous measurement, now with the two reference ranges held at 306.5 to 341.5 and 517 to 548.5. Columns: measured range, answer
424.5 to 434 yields 1.3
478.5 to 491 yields -0.6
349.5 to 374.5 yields -1.6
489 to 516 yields -1.5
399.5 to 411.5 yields 0.4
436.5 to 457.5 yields -0.3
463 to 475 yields -0.3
